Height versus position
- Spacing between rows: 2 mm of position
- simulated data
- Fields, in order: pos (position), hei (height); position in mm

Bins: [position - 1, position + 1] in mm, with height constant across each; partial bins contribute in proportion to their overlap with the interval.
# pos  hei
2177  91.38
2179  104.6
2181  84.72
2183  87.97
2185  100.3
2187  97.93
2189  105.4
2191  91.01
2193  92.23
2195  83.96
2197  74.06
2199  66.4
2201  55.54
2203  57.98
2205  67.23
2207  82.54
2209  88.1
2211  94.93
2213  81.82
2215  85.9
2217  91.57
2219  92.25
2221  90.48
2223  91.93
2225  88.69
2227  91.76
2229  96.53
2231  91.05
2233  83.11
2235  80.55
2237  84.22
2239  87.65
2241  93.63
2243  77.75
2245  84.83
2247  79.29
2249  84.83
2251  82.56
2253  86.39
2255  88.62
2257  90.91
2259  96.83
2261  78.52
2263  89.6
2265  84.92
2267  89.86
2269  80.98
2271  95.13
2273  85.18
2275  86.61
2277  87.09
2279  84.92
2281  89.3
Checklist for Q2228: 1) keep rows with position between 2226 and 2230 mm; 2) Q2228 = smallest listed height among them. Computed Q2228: 91.76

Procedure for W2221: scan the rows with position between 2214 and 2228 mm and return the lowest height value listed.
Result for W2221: 85.9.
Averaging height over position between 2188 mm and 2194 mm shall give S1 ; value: 96.2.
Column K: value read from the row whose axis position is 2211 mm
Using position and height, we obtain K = 94.93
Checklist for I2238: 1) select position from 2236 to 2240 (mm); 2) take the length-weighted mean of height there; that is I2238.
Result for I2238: 85.9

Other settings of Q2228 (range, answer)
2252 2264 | 78.52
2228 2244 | 77.75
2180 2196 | 83.96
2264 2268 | 84.92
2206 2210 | 82.54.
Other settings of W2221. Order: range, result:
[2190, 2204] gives 55.54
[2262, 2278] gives 80.98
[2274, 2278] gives 86.61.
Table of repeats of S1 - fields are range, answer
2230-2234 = 87.1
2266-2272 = 88.7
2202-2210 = 74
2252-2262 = 88.3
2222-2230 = 92.2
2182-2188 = 95.4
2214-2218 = 88.7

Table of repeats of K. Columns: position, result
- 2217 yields 91.57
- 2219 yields 92.25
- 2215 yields 85.9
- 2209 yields 88.1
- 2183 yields 87.97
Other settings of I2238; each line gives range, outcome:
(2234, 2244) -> 84.8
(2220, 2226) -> 90.4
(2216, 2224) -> 91.6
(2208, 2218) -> 88.5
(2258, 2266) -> 87.5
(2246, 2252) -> 82.2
